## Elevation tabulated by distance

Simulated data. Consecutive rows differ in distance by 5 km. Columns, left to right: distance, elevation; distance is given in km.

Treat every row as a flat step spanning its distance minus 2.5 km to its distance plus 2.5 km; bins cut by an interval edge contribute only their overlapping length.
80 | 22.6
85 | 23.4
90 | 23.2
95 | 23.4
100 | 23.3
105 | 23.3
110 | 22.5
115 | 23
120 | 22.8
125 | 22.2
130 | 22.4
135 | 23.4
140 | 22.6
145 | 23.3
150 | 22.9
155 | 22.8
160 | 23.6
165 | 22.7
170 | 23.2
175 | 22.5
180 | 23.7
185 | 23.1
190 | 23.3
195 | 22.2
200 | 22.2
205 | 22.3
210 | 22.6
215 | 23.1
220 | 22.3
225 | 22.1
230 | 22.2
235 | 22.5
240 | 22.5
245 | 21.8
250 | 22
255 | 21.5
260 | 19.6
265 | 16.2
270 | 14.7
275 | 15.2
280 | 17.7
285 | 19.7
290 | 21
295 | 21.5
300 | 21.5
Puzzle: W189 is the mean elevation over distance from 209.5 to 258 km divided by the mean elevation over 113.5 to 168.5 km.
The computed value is 0.97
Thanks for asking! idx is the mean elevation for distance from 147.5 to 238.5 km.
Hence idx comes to 22.7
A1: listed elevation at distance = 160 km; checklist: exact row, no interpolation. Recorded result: 23.6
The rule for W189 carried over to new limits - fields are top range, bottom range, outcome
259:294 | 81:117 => 0.77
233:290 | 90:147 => 0.85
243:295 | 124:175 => 0.83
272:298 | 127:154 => 0.83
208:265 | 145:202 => 0.95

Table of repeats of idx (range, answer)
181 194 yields 23.1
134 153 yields 23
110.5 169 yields 22.9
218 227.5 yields 22.2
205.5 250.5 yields 22.4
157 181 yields 23.1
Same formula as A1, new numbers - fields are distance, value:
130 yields 22.4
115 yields 23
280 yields 17.7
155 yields 22.8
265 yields 16.2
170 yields 23.2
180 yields 23.7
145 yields 23.3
